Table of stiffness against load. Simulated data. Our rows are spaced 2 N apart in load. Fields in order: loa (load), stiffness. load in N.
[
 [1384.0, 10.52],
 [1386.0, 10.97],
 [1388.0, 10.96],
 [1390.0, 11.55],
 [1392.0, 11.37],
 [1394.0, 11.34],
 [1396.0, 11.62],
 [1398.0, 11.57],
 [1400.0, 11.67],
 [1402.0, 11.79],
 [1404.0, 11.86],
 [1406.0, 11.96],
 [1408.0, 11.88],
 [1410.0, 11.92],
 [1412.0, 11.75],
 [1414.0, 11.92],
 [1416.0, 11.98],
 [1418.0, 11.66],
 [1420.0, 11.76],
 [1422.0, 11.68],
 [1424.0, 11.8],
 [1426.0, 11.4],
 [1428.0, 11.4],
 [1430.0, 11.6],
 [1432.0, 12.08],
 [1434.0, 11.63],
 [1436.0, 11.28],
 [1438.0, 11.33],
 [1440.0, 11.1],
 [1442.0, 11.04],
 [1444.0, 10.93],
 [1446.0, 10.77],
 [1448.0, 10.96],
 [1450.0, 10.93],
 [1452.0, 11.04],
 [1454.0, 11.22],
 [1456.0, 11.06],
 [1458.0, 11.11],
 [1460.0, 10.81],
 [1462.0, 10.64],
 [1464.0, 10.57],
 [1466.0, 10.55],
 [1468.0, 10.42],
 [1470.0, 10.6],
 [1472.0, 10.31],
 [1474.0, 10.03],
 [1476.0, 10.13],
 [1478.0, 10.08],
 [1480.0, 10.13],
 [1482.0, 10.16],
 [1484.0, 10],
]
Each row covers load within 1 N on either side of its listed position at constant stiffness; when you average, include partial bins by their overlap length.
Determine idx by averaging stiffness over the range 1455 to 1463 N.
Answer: 10.9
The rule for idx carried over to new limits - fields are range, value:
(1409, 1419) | 11.8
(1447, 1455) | 11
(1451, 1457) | 11.1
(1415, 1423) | 11.8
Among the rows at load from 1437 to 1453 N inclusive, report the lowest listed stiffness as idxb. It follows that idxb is 10.77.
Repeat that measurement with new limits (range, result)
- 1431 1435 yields 11.63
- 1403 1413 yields 11.75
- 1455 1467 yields 10.55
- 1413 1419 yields 11.66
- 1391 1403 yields 11.34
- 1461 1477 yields 10.03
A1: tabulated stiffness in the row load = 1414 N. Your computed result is 11.92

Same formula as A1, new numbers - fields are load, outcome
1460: 10.81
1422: 11.68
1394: 11.34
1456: 11.06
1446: 10.77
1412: 11.75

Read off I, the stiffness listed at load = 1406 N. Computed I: 11.96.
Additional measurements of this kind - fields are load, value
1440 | 11.1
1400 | 11.67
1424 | 11.8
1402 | 11.79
